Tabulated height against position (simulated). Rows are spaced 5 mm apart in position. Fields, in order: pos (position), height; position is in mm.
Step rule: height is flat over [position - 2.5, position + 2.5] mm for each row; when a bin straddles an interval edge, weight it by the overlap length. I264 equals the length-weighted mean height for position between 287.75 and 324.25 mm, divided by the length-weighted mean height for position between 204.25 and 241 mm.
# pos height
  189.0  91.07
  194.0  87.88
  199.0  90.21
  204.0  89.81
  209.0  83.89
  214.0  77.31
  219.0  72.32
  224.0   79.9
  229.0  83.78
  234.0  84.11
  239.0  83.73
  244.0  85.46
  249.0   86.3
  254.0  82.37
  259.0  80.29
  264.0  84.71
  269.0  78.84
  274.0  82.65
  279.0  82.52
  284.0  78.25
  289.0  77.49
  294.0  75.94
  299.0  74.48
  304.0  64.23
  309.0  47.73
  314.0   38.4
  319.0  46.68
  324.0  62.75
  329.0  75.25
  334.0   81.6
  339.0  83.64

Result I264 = 0.7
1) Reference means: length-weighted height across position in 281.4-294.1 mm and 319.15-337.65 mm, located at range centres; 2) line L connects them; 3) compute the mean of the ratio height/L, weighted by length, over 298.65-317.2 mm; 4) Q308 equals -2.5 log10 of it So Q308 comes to 0.351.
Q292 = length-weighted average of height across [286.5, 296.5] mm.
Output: 76.7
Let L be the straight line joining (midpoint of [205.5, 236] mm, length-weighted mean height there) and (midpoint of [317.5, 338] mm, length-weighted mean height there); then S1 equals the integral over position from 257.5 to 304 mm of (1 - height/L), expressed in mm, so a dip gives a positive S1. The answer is -2.9 mm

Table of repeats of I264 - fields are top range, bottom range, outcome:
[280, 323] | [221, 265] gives 0.76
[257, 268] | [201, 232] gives 1.01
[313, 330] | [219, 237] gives 0.68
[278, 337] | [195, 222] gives 0.81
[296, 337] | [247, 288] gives 0.76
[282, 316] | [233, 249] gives 0.77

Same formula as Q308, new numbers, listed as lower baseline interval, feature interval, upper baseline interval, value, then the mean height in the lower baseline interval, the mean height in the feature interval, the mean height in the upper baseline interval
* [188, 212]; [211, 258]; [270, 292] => 0.04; 88.2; 81.7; 80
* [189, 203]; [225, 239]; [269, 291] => 0.03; 89.5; 83.5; 80.1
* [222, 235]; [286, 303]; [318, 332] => -0.08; 82.5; 75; 63.9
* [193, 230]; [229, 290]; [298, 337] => -0.13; 82.9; 82.4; 61.2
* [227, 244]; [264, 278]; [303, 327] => -0.17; 84.1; 81.6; 51.7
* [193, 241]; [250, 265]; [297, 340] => -0.10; 83.1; 82.6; 63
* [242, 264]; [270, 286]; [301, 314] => -0.16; 83.7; 81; 53.3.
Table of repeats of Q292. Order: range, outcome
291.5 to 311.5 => 65.6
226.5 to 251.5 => 84.7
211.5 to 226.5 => 76.5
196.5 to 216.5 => 85.3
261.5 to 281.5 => 82.2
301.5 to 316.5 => 50.1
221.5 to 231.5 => 81.8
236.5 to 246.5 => 84.6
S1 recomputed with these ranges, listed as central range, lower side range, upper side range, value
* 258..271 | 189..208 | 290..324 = -1.94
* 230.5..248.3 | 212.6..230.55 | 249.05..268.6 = -0.96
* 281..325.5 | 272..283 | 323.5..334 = 8.45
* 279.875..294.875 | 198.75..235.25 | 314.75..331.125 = -2.55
